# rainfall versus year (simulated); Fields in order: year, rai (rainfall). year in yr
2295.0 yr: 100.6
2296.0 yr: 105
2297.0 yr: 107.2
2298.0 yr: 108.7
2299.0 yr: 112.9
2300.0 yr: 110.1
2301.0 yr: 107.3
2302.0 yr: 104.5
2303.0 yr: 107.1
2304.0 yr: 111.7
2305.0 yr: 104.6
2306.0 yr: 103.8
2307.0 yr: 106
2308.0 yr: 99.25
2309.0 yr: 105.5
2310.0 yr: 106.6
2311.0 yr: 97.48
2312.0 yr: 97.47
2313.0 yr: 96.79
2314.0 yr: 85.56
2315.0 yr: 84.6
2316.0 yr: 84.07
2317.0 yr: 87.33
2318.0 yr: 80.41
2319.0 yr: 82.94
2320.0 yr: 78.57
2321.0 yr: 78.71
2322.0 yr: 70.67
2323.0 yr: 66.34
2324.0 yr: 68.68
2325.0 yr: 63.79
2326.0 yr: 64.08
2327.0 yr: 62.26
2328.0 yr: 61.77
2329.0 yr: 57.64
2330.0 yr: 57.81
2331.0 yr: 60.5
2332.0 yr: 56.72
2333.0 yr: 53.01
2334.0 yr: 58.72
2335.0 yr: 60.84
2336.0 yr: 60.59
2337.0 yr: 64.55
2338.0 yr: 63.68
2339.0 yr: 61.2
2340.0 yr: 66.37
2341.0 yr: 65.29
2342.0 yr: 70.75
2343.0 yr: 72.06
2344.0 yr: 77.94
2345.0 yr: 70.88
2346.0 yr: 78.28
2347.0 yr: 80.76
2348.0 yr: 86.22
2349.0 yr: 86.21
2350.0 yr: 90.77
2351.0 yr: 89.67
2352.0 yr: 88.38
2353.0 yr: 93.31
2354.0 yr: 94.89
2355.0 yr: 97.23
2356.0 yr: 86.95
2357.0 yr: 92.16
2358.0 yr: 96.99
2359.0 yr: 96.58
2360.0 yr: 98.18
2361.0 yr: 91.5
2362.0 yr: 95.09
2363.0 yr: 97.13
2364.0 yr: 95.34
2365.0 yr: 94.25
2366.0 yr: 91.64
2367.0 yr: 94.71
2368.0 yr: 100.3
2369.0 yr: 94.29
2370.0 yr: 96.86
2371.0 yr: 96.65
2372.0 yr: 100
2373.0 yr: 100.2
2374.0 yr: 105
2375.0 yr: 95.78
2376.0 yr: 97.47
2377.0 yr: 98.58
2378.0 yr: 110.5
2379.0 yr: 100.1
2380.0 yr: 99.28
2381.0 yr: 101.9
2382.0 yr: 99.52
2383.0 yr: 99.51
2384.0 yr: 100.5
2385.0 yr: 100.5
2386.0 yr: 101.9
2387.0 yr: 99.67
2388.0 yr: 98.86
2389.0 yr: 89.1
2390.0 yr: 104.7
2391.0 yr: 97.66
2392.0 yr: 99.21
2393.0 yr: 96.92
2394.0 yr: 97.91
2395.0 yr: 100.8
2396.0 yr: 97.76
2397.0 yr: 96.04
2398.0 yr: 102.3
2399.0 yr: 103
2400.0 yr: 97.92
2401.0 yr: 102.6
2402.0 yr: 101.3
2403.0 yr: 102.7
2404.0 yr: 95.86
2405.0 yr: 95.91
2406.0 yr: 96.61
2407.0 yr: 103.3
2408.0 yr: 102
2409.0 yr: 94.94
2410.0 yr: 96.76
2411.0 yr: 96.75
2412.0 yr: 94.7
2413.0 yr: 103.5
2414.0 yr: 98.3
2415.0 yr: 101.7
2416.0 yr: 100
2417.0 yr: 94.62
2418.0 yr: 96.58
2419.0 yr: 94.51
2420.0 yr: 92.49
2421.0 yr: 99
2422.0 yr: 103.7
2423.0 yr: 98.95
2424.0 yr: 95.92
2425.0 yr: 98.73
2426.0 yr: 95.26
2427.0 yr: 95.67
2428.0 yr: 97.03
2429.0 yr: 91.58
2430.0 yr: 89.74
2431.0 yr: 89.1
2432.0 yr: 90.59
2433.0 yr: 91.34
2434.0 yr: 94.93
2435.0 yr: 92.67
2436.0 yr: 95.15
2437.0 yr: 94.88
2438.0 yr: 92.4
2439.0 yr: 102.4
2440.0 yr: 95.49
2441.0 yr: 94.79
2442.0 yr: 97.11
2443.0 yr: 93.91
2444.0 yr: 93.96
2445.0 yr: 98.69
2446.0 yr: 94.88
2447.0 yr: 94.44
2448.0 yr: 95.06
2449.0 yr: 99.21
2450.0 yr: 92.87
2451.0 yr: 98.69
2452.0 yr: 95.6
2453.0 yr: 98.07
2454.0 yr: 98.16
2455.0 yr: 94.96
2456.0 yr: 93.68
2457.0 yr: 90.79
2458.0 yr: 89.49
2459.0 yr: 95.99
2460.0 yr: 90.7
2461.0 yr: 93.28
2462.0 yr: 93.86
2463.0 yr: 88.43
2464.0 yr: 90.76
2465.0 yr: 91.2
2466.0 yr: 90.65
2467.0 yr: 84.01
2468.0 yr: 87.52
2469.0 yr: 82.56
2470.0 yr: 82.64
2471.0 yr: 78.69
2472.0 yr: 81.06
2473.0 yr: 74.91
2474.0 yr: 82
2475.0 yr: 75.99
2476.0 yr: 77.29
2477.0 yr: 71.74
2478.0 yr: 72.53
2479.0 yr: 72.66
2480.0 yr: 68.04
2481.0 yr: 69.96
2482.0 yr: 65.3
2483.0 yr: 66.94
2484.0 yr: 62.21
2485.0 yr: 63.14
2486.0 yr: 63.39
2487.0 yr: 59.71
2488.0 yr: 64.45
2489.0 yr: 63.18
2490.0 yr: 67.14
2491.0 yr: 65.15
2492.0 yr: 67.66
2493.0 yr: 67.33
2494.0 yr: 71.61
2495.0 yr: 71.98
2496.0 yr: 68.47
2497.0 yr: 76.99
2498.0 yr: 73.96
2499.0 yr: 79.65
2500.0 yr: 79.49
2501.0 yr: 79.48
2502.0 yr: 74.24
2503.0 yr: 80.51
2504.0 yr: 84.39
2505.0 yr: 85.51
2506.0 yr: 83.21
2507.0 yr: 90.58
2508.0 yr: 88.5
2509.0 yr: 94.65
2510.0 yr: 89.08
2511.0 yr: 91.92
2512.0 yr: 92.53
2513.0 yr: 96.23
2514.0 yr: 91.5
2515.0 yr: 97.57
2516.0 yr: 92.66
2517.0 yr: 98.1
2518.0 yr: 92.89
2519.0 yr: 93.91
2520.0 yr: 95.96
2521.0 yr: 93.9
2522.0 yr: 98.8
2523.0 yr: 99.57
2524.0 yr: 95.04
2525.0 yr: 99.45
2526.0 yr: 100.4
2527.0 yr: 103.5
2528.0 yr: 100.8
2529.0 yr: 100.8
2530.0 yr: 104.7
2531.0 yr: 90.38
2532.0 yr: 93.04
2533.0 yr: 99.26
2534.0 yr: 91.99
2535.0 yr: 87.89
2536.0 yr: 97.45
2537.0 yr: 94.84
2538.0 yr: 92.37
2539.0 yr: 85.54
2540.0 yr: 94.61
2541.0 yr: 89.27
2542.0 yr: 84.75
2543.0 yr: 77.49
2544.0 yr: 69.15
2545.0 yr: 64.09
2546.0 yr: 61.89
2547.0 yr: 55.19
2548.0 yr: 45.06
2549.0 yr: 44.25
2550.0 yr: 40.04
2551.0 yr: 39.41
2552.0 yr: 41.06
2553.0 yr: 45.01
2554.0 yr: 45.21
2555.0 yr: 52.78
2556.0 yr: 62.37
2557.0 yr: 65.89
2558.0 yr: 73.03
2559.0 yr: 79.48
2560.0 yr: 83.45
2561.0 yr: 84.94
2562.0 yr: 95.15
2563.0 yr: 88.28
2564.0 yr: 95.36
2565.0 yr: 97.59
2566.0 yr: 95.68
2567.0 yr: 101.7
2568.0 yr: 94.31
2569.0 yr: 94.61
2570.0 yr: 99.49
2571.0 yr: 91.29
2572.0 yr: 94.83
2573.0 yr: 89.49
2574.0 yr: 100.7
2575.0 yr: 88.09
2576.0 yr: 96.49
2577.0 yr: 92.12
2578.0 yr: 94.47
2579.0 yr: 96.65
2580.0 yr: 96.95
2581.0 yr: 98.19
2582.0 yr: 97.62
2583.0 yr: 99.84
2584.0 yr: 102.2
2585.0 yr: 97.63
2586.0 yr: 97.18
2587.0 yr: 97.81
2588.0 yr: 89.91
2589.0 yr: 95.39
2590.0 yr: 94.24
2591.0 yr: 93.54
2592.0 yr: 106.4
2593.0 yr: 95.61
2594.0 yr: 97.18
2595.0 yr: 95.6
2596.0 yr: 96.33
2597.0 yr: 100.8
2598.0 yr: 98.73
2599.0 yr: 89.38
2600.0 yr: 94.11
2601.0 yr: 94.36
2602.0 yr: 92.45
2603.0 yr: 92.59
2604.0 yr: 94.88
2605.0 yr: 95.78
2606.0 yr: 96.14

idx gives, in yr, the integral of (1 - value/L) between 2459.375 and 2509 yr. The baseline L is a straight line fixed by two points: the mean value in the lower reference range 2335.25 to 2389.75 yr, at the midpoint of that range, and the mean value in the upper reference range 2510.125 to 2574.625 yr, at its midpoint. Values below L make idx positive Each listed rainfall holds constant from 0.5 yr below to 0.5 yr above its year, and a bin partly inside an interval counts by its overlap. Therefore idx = 5.37 yr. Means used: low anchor 90.2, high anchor 84.6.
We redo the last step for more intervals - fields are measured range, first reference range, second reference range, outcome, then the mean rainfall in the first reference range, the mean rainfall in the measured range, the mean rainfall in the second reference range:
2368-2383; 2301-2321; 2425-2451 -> -0.70 yr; 95.9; 99.7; 94.7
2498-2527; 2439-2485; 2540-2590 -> -2.26 yr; 86.6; 90.6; 81.5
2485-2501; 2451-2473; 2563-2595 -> 3.87 yr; 89.9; 69.5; 96.1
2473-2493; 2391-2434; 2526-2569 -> 4.43 yr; 97.4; 68.5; 79.2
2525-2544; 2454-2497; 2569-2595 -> -1.20 yr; 77.7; 93.3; 96.1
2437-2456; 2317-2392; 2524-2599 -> -2.34 yr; 84.7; 96.1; 86.5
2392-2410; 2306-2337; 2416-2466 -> -2.13 yr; 76.7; 99.2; 94.7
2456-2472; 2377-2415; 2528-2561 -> -0.13 yr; 99.5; 88.6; 74.1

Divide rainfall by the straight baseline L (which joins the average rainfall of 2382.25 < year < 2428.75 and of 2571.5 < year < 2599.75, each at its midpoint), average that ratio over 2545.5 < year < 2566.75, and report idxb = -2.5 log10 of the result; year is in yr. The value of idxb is 0.40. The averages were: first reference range 98.5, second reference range 96.2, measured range 66.7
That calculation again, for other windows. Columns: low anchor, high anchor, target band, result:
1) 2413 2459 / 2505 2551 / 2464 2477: 0.13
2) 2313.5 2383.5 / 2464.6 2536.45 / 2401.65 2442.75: -0.16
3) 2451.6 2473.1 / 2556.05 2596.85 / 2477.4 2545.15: 0.09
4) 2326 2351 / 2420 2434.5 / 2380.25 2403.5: -0.18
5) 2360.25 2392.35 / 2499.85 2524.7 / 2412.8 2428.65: -0.02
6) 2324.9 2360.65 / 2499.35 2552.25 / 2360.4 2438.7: -0.24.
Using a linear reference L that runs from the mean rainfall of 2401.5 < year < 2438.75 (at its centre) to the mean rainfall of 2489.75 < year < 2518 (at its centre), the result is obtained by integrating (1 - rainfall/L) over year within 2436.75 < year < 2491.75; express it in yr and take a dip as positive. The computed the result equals 3.2 yr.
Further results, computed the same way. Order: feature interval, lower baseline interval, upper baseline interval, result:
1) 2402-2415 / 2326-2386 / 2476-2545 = -2.2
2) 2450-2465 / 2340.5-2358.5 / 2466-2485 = -3.3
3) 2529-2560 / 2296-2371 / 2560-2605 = 6.9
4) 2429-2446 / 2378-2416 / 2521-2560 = -0.1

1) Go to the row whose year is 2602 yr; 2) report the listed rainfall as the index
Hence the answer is 92.45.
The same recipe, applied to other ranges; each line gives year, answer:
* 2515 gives 97.57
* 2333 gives 53.01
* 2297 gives 107.2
